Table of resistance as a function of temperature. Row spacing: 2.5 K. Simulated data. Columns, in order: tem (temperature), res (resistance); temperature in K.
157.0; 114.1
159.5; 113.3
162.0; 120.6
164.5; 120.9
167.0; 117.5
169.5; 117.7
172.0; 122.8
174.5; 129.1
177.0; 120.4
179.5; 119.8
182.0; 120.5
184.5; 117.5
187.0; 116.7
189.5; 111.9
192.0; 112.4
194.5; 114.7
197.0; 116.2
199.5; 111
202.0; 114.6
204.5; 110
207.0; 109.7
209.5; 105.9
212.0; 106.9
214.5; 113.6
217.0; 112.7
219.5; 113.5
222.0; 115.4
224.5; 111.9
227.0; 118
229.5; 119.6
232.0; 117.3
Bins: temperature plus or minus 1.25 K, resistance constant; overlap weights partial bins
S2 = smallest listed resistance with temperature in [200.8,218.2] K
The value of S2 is 105.9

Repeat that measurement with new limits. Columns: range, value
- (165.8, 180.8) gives 117.5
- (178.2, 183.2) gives 119.8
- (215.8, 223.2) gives 112.7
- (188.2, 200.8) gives 111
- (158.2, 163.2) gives 113.3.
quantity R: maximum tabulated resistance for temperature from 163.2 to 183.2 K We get 129.1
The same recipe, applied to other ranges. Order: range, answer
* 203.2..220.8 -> 113.6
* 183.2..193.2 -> 117.5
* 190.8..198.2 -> 116.2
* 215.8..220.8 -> 113.5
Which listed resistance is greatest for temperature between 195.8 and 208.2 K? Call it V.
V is 116.2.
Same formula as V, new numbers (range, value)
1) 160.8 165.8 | 120.9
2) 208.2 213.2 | 106.9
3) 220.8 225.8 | 115.4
